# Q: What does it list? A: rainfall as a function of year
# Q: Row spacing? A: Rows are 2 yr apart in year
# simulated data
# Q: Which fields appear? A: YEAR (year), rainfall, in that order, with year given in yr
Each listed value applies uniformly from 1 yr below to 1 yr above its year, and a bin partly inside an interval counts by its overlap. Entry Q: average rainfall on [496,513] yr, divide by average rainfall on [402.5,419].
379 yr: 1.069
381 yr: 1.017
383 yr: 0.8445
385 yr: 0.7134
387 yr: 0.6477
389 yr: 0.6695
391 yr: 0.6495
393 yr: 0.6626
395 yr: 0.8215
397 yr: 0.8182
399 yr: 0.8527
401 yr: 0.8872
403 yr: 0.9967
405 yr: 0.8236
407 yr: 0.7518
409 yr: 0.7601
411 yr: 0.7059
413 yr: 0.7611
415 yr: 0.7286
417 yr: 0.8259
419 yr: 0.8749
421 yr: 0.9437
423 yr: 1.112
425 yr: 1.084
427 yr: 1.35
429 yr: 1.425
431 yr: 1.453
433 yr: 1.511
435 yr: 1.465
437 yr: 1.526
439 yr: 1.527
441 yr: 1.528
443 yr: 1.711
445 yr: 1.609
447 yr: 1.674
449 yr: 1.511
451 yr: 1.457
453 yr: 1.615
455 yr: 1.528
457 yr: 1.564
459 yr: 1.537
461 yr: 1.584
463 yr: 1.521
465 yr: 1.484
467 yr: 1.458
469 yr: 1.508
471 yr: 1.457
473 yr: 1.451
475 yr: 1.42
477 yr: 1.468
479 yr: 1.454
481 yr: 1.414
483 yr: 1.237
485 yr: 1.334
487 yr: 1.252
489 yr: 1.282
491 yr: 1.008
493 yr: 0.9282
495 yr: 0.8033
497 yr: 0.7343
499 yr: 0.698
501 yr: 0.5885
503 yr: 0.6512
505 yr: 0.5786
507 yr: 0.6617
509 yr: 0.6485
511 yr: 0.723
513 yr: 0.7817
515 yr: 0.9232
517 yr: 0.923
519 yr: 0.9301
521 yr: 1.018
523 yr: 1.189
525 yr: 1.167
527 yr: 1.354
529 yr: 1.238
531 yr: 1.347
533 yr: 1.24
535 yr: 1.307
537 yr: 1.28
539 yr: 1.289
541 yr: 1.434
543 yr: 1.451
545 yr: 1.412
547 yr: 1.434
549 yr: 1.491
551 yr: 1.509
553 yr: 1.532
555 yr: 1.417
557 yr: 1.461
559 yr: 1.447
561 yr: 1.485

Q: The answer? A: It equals 0.84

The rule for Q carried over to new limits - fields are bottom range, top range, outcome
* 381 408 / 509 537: 1.37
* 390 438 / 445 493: 1.45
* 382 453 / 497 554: 1.01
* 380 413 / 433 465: 1.97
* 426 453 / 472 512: 0.67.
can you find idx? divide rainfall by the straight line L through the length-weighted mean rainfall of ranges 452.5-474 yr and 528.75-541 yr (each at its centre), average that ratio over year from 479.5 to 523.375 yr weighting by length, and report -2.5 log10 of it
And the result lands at 0.45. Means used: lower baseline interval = 1.52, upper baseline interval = 1.3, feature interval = 0.925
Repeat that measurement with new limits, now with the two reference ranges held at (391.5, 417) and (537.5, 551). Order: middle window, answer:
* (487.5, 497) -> 0.196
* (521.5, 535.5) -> 0.081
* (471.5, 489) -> -0.210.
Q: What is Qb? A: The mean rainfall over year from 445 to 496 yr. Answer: 1.4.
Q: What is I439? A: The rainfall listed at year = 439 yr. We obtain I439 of 1.527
